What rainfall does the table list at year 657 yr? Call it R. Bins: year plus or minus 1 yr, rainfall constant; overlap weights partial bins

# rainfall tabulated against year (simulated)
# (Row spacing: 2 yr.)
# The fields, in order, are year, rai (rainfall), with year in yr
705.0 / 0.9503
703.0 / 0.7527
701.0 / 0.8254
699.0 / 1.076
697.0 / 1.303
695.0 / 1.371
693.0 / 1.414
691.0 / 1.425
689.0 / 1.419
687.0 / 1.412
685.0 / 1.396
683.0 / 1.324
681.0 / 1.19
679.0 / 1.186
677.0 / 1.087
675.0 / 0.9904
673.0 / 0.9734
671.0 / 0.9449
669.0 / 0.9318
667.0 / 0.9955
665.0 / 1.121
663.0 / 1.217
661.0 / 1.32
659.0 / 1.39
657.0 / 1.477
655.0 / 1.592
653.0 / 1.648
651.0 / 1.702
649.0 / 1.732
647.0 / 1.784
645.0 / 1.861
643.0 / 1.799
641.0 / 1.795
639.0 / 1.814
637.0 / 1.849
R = 1.477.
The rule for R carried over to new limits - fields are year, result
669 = 0.9318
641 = 1.795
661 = 1.32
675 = 0.9904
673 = 0.9734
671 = 0.9449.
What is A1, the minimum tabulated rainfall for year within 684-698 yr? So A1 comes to 1.303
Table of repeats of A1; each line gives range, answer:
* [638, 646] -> 1.795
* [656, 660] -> 1.39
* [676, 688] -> 1.087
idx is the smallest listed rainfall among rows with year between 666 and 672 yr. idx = 0.9318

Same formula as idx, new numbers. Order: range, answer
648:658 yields 1.477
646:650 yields 1.732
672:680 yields 0.9734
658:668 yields 0.9955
